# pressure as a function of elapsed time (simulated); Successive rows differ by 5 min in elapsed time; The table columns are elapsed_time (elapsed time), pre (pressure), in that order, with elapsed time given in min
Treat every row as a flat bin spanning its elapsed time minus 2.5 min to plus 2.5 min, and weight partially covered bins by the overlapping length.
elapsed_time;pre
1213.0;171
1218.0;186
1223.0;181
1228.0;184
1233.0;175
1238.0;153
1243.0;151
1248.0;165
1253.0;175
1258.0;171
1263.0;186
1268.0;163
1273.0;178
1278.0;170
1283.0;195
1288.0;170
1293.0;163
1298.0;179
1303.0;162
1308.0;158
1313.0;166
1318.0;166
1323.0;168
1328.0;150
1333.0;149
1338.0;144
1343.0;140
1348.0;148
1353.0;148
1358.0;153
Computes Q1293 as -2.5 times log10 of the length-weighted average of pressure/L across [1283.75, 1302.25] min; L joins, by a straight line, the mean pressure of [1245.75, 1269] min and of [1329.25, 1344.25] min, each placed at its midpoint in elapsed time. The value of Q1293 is -0.08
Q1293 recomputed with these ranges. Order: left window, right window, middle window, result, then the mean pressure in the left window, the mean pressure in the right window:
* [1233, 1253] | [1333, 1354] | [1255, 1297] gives -0.12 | 161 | 145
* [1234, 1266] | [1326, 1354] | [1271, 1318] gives -0.09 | 167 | 146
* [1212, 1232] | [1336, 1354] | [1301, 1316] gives -0.05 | 181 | 145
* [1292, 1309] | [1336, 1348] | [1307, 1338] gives -0.03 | 166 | 143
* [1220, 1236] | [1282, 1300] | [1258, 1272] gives 0.02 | 179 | 175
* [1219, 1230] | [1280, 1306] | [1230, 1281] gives 0.06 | 183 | 173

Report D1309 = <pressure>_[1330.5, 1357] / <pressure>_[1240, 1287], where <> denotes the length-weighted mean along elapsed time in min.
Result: 0.8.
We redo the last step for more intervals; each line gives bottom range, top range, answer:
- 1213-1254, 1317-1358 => 0.88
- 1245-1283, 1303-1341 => 0.91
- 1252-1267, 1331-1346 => 0.82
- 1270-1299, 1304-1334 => 0.91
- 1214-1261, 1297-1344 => 0.92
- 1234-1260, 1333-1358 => 0.89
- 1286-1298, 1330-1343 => 0.86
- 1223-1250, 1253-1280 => 1.04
